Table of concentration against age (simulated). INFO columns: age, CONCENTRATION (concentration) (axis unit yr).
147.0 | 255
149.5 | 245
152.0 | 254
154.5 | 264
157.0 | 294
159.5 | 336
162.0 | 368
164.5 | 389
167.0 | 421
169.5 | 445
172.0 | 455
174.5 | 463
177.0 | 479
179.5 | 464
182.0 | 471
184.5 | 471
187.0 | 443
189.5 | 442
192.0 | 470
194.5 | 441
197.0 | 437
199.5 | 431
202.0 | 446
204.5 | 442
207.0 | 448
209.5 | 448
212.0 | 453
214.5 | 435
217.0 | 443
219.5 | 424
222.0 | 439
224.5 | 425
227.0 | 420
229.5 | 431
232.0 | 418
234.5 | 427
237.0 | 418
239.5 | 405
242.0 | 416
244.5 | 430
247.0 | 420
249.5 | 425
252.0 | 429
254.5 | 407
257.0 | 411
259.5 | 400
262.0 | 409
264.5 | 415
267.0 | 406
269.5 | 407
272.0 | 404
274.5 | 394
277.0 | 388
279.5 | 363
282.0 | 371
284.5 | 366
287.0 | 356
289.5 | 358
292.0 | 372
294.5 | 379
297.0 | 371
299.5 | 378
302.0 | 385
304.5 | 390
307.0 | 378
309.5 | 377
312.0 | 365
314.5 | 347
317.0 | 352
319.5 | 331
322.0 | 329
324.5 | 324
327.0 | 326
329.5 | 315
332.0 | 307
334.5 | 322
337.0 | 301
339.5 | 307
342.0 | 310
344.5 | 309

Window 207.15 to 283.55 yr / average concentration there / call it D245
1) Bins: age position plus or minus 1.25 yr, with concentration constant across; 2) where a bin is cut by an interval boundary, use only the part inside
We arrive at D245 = 416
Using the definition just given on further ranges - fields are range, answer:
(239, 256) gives 419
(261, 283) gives 395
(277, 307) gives 373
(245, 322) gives 385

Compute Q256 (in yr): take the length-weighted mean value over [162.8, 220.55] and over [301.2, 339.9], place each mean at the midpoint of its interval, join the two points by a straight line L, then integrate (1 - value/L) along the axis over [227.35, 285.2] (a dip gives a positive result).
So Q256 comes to -2.1 yr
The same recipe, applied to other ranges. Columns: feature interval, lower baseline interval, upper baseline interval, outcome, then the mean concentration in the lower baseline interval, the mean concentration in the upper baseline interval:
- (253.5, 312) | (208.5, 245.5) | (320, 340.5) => -2.8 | 429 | 317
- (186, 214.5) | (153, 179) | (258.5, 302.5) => -4.0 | 392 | 384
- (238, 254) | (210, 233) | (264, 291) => -0.4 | 433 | 383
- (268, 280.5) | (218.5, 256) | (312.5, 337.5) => -0.3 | 422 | 327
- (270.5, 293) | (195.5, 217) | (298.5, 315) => 1.0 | 443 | 375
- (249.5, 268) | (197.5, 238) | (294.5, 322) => -0.4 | 434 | 366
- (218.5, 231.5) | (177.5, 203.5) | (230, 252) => 0.1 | 452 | 421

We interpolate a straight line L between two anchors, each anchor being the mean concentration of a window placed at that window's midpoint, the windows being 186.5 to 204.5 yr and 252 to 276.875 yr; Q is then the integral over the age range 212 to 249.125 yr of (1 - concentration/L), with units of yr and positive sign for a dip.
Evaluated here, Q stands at -0.1 yr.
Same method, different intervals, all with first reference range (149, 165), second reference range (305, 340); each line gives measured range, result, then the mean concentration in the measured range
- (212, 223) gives -4.16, 437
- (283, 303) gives -2.40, 370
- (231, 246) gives -4.58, 419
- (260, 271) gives -2.79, 408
